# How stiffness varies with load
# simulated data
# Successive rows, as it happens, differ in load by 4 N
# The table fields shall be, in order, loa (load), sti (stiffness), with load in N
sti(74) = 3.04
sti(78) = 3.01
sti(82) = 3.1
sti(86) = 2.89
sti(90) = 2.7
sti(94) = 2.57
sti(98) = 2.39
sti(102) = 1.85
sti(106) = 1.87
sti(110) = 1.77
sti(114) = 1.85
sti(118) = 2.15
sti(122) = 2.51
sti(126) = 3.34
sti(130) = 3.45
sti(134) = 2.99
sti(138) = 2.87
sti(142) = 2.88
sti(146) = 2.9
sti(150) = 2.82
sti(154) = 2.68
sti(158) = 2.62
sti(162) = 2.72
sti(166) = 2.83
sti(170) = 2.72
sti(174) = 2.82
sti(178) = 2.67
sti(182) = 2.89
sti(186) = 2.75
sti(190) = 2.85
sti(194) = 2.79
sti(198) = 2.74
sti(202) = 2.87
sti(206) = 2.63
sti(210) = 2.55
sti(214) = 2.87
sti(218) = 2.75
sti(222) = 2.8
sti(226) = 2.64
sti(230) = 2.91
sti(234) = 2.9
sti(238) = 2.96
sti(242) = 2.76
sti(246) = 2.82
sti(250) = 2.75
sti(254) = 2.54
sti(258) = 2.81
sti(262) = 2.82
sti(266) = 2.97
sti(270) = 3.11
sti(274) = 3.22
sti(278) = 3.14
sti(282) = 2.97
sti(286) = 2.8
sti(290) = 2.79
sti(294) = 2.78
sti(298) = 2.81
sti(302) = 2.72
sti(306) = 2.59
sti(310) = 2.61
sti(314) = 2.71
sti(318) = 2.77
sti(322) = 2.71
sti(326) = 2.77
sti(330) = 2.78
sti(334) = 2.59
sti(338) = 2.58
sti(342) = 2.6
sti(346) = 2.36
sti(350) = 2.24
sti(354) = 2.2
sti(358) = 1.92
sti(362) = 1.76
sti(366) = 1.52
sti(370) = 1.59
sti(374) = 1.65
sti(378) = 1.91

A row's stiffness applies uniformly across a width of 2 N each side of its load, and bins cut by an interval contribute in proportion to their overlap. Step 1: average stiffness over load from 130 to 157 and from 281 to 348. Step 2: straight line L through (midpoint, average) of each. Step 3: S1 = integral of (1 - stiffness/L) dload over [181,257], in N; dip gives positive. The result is 0.8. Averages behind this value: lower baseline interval 2.89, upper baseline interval 2.7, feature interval 2.78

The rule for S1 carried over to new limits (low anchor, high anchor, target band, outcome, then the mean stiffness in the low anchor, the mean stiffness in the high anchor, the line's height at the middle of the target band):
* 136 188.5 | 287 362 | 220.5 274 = -3.53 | 2.78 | 2.57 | 2.67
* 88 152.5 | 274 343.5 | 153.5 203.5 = -2.78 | 2.56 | 2.76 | 2.62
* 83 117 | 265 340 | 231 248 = -1.45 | 2.26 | 2.81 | 2.64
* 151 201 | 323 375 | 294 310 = -2.29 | 2.76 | 2.22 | 2.36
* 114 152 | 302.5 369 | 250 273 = -2.64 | 2.82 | 2.41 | 2.56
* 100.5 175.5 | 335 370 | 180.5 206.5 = -3.19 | 2.62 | 2.13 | 2.49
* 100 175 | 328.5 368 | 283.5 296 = -2.39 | 2.61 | 2.25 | 2.35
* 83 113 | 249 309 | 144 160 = -1.87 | 2.3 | 2.85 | 2.47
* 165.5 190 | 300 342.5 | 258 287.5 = -3.06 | 2.78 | 2.68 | 2.71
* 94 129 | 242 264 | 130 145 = -3.98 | 2.27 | 2.75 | 2.36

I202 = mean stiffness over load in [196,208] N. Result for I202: 2.75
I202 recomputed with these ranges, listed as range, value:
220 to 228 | 2.72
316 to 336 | 2.72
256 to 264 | 2.81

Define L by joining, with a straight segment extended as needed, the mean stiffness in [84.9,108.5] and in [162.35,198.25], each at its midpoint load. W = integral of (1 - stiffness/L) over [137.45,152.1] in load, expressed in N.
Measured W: -1.5 N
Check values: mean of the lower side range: 2.35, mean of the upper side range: 2.78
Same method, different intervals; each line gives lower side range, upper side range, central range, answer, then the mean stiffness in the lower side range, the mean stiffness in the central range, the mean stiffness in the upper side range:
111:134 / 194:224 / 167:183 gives -0.4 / 2.65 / 2.77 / 2.75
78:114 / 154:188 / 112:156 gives -3.2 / 2.4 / 2.77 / 2.75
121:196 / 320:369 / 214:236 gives -1.2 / 2.85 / 2.81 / 2.32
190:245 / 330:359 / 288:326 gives -3.2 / 2.79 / 2.72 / 2.4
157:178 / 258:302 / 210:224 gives 0.3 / 2.74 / 2.77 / 2.92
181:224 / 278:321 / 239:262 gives 0.1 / 2.77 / 2.75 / 2.77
